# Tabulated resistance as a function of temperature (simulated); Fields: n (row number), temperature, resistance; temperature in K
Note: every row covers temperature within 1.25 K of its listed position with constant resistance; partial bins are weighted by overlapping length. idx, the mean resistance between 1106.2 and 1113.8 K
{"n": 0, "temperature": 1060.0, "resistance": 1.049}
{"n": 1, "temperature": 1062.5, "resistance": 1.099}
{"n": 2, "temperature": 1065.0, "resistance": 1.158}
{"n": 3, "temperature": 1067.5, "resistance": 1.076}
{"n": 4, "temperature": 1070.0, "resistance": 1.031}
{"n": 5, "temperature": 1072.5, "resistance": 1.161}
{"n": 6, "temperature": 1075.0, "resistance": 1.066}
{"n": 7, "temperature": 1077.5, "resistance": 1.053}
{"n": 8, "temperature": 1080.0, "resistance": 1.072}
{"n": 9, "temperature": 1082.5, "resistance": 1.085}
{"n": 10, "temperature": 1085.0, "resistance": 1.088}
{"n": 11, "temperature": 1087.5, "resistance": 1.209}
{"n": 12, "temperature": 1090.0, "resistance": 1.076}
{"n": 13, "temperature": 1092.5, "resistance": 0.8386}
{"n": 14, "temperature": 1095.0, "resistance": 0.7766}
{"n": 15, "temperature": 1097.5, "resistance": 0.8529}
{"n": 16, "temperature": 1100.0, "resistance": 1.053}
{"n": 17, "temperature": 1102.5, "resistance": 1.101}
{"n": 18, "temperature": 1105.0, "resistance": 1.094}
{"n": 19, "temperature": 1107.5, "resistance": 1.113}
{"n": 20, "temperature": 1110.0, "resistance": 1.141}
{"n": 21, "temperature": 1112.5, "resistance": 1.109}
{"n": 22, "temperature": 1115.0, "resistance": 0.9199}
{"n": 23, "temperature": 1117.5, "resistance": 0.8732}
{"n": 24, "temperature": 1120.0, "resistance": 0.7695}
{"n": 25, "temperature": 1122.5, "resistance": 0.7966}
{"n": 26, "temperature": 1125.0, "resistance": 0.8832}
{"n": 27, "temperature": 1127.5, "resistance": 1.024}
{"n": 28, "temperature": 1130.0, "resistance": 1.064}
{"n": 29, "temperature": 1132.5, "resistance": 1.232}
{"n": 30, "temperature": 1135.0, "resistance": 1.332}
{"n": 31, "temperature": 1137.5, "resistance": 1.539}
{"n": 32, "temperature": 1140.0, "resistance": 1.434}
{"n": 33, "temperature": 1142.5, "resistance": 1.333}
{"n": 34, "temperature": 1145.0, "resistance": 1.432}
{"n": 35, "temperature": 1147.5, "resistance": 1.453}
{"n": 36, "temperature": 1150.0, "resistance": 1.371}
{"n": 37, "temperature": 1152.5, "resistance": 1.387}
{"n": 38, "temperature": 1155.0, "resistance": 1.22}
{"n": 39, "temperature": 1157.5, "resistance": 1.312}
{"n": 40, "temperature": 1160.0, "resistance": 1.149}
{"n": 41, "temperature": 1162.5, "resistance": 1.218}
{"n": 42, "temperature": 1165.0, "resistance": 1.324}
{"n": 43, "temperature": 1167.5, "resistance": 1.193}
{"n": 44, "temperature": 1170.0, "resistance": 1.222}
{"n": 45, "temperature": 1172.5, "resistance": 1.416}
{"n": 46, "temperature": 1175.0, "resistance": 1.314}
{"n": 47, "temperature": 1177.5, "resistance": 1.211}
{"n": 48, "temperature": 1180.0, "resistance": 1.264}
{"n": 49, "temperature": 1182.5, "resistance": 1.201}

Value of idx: 1.12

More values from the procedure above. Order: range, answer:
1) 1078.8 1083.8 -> 1.08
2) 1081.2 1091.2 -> 1.11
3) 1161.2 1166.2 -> 1.27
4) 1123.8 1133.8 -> 1.05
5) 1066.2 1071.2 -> 1.05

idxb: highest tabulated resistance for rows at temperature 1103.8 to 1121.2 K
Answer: 1.141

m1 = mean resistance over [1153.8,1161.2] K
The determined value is 1.23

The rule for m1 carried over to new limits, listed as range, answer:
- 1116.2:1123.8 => 0.814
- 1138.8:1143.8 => 1.38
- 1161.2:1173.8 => 1.27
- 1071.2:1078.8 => 1.09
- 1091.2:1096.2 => 0.811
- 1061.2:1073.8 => 1.1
